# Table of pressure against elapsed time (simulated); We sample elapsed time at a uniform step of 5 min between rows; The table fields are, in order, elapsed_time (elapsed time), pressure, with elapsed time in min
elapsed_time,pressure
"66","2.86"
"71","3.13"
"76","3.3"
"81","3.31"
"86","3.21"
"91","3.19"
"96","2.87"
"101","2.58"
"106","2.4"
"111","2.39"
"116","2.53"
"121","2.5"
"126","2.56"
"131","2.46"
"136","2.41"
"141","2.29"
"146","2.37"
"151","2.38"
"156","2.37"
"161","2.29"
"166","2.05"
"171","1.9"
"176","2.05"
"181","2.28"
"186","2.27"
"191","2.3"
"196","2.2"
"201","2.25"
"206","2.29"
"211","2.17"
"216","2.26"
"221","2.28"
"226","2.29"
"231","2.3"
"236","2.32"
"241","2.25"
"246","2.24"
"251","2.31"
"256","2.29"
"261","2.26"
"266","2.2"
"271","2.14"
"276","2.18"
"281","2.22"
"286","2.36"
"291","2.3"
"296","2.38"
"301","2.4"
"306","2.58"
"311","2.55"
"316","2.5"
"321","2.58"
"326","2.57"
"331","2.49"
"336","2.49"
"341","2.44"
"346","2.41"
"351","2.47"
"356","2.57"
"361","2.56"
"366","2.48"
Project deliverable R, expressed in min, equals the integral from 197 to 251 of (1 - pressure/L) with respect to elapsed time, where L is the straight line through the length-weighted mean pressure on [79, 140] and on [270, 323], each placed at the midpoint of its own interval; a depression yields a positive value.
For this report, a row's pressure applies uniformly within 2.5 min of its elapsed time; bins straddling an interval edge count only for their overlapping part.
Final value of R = 5.1 min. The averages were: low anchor 2.69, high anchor 2.39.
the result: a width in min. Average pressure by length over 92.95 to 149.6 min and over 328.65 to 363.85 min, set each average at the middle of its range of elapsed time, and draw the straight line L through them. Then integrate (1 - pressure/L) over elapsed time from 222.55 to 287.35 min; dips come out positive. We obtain 6.1 min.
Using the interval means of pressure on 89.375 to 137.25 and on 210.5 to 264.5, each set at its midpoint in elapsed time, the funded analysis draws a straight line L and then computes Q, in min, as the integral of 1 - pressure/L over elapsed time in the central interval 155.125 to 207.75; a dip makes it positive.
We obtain 4.65 min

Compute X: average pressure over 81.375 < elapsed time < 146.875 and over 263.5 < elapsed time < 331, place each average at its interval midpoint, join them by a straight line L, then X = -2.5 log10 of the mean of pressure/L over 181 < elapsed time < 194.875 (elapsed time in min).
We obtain 0.11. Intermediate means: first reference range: 2.63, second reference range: 2.39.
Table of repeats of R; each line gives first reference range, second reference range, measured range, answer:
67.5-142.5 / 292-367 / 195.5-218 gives 3.40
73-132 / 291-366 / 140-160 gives 2.73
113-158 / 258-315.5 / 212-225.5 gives 0.64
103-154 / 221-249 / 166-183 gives 2.14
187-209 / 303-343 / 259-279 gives 1.79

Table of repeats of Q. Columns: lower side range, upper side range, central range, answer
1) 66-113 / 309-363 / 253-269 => 2.37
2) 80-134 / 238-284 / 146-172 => 3.24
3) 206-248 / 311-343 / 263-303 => 2.25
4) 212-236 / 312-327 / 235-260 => 0.71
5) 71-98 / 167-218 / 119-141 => 2.40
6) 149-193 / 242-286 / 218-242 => -0.68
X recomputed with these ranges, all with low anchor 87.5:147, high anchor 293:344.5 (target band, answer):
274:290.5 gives 0.112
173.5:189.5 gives 0.153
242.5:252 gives 0.114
